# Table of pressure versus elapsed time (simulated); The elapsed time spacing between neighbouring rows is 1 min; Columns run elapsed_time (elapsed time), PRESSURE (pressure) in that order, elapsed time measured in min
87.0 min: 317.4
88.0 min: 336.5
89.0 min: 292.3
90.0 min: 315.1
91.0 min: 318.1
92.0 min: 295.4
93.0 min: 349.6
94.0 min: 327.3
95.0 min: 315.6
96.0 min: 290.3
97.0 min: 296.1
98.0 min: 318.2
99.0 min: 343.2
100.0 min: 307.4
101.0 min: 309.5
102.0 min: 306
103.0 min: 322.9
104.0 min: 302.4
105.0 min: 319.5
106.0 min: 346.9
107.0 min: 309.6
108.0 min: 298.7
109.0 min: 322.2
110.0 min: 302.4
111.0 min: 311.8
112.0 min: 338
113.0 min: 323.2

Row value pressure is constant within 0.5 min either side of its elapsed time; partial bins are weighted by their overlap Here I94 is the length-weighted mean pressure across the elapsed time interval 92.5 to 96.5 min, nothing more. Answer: 321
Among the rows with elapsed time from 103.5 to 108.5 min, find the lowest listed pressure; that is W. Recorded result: 298.7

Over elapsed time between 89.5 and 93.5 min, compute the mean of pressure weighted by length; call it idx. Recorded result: 320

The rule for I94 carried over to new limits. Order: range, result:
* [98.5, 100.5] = 325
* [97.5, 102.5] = 317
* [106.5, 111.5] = 309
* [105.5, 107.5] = 328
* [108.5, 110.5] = 312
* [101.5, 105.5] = 313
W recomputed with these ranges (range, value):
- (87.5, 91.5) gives 292.3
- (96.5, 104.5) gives 296.1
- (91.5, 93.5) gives 295.4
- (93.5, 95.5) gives 315.6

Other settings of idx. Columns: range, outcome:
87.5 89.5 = 314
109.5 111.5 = 307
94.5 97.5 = 301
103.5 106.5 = 323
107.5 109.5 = 310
